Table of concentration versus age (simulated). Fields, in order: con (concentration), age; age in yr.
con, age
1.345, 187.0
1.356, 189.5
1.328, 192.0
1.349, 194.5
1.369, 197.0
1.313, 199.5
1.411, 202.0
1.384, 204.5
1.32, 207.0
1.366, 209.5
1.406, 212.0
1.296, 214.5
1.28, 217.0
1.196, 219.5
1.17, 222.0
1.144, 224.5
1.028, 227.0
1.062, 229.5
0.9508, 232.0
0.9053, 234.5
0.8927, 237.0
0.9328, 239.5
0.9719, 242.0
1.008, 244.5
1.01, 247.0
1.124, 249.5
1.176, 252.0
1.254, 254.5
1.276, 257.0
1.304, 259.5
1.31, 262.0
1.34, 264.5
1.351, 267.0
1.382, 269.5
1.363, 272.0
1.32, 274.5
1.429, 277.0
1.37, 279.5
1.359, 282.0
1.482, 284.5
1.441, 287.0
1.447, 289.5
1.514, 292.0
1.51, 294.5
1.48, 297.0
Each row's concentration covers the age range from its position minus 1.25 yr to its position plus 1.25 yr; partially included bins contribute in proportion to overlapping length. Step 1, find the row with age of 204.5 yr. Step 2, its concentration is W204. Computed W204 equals 1.384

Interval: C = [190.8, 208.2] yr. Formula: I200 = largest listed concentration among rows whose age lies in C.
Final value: 1.411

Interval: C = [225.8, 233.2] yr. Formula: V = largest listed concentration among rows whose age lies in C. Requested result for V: 1.062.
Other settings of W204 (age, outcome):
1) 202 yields 1.411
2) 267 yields 1.351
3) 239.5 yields 0.9328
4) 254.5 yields 1.254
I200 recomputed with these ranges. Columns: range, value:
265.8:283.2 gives 1.429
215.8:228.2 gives 1.28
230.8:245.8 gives 1.008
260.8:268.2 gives 1.351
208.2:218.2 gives 1.406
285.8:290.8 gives 1.447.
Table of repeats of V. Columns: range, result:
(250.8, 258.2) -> 1.276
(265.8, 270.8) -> 1.382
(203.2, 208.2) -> 1.384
